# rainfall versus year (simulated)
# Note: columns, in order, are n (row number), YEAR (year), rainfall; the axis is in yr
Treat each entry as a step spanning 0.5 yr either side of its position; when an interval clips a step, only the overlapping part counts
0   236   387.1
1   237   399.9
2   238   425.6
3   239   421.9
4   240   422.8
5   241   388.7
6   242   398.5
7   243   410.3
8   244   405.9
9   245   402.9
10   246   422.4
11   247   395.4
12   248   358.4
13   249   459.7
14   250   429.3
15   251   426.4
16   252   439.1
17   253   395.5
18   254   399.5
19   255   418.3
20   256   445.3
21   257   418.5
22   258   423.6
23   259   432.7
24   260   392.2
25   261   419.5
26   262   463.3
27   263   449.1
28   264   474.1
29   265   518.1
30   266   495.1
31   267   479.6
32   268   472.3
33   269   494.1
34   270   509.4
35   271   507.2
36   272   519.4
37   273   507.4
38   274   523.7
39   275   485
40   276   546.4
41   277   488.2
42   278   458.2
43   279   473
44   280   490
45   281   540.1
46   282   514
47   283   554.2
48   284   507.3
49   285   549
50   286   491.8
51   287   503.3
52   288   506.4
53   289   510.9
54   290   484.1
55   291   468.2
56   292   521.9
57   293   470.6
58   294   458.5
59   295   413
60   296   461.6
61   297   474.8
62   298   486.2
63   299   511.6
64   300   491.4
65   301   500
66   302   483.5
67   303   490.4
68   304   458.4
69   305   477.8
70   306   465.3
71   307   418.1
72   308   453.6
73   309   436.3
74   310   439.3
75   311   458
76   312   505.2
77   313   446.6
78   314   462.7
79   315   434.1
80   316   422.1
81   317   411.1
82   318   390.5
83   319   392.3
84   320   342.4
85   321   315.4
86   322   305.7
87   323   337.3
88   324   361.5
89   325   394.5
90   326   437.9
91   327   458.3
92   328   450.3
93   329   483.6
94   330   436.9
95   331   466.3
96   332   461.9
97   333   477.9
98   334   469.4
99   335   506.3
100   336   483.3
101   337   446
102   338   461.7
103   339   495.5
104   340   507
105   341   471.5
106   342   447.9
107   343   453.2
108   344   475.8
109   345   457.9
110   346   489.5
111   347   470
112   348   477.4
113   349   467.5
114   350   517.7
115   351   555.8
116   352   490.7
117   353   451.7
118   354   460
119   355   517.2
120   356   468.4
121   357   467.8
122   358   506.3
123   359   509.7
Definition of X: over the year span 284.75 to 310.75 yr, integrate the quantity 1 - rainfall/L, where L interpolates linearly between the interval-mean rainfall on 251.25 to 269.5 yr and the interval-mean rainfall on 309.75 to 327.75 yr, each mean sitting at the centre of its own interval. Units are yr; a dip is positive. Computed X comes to -3.5 yr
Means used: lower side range 446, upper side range 407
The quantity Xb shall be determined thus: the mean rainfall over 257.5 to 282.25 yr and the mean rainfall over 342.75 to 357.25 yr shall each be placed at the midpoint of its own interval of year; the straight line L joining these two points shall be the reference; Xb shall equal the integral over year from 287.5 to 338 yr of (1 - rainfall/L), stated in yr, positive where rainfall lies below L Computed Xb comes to 3.5 yr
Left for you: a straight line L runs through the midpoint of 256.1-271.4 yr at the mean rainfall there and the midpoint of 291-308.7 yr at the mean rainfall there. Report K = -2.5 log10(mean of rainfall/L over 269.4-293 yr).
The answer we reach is -0.09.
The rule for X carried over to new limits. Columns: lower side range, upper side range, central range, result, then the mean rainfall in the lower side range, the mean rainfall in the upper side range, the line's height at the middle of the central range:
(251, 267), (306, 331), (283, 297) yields -2.0 yr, 440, 418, 429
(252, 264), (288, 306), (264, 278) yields -1.8 yr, 426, 480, 444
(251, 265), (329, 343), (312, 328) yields 2.2 yr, 432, 471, 463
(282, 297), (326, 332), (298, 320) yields 1.1 yr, 493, 458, 476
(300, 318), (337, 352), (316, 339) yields 2.2 yr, 456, 481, 469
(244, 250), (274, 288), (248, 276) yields -0.3 yr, 409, 508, 453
